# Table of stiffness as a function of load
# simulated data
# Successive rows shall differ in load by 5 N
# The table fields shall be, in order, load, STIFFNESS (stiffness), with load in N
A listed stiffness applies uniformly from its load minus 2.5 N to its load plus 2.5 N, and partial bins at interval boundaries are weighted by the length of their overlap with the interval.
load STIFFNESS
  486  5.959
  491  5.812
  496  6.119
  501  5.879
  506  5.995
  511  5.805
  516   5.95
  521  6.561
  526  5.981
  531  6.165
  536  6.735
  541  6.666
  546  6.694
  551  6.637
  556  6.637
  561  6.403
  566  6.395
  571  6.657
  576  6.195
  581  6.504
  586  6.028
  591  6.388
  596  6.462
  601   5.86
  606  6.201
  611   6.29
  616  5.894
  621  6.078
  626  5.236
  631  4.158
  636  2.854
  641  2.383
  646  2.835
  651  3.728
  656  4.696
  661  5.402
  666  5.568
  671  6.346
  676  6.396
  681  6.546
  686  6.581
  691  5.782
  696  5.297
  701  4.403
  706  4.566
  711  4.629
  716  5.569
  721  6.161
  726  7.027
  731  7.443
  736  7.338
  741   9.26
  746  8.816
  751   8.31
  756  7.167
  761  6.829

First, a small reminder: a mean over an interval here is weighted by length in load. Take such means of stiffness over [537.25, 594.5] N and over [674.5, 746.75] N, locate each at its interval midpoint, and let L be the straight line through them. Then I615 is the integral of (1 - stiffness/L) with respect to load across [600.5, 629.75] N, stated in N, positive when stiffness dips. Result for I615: 2.6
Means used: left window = 6.48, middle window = 5.86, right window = 6.33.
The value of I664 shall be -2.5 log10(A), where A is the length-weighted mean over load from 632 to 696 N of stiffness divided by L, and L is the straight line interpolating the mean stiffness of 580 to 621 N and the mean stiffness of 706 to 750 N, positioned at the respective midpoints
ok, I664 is 0.32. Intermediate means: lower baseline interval 6.18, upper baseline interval 6.93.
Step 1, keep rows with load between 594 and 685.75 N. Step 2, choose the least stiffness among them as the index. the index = 2.383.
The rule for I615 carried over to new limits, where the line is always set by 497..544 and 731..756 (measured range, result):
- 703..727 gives 7.5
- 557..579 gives 0.6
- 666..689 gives 3.8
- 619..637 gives 6.2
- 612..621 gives 1.3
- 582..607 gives 2.4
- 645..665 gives 8.2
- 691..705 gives 5.0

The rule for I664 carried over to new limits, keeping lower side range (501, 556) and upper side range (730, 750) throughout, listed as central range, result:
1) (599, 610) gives 0.16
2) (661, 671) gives 0.31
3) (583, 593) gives 0.11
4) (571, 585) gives 0.07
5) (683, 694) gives 0.26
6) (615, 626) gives 0.22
